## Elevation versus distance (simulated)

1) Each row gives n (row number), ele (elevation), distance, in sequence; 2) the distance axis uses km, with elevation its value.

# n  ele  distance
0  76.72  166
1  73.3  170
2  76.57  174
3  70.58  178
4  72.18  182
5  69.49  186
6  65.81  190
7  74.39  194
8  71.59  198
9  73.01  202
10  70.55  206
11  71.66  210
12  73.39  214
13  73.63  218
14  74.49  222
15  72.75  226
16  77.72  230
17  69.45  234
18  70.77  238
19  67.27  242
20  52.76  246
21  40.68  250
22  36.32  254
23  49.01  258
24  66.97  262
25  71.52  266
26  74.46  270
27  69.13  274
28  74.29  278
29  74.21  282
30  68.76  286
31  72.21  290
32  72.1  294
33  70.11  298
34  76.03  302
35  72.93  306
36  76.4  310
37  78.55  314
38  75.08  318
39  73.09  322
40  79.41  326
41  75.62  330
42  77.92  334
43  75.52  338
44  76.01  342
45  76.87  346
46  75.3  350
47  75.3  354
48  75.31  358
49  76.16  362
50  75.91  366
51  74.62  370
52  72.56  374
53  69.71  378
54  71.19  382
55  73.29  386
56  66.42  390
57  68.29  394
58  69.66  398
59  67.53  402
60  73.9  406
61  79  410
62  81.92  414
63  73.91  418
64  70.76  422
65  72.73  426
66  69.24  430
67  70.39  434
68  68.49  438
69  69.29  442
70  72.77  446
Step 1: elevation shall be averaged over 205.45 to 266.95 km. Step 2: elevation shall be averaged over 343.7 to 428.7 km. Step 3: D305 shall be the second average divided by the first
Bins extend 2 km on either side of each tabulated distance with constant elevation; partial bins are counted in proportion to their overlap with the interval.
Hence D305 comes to 1.1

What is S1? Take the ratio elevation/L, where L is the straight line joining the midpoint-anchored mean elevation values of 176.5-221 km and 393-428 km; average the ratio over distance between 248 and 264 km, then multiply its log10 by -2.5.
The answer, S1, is 0.43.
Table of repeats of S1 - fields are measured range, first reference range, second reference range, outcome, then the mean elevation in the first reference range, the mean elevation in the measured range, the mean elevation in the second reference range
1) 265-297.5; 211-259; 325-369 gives -0.049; 63.7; 72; 76.2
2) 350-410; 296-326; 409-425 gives 0.046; 74.9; 72.5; 76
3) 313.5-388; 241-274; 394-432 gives -0.127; 57.8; 75.1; 72.9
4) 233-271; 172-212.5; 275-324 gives 0.221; 71.6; 59.3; 73.6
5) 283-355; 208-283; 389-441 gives -0.094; 66.2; 74.8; 71.8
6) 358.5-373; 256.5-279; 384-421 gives -0.060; 67.7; 75.3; 72.6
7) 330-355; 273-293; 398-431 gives -0.052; 71.9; 76.1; 73.5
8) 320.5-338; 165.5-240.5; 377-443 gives -0.067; 72.4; 76.5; 71.6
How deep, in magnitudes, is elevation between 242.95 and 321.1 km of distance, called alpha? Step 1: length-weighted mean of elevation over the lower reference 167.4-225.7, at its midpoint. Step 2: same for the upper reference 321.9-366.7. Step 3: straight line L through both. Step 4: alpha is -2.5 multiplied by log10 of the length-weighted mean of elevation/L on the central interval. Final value 0.12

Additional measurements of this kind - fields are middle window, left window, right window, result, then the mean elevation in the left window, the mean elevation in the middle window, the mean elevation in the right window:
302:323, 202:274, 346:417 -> -0.08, 65.8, 75.4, 73.4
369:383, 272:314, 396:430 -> 0.02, 72.9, 71.9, 73.4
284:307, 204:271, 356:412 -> -0.06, 65.4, 72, 72.4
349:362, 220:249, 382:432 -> -0.07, 68.3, 75.4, 72.2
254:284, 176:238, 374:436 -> 0.09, 72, 66.4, 71.9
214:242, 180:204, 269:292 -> -0.02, 71.1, 72.7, 72.1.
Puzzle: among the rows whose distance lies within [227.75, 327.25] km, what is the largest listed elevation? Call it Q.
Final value 79.41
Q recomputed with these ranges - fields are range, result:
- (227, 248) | 77.72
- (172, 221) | 76.57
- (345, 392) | 76.87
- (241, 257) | 67.27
